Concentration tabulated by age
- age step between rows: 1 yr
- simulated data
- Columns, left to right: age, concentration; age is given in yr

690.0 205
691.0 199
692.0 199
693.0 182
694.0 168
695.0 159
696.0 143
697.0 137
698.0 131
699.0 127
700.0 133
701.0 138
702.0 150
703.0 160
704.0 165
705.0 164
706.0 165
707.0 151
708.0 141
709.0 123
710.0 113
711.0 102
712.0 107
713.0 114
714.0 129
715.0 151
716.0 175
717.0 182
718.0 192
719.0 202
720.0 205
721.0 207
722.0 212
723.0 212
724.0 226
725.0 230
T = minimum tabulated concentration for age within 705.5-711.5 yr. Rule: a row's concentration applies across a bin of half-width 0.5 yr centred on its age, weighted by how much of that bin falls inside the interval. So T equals 102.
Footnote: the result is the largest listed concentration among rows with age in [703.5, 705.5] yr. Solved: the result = 165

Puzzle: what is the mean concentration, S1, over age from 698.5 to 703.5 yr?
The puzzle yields 142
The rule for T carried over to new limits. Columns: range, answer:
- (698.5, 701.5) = 127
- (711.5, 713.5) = 107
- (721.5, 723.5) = 212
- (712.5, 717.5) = 114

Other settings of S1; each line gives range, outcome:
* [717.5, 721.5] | 202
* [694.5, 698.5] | 142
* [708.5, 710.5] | 118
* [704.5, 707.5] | 160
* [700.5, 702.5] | 144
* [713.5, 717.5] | 159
